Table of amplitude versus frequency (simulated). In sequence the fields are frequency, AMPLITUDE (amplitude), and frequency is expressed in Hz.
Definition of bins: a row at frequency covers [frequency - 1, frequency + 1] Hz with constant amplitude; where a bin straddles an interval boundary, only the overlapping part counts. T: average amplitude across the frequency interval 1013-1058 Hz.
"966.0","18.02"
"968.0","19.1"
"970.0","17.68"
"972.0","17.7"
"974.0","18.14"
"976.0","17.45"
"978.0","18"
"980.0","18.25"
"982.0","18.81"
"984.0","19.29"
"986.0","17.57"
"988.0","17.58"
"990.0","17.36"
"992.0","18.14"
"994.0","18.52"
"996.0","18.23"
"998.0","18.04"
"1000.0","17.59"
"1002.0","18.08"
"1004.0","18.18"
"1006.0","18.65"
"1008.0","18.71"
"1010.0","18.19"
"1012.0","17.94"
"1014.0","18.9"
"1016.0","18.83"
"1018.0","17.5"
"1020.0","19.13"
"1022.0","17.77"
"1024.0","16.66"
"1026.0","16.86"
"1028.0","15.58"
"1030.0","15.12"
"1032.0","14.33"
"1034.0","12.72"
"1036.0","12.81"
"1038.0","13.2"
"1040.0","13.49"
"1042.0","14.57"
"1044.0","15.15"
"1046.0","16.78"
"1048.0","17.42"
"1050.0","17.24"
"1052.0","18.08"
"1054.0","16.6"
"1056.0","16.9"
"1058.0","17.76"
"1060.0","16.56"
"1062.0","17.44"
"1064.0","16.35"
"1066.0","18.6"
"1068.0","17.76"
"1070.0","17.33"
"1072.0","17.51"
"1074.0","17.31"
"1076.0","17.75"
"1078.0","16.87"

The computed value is 16.2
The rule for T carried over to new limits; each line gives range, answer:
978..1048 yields 17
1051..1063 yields 17.2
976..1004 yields 18.1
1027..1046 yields 14.2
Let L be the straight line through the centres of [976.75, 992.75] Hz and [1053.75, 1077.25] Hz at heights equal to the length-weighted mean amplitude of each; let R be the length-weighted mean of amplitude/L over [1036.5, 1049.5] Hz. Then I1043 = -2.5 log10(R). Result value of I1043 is 0.16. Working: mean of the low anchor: 18.1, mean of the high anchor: 17.3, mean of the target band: 15.1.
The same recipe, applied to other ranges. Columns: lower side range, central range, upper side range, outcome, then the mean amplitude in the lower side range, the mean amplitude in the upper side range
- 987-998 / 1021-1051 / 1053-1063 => 0.136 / 18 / 17.1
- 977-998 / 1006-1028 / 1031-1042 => -0.174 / 18.2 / 13.4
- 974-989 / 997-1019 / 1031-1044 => -0.143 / 18.1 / 13.6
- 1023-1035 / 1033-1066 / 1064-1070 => 0.047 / 15.2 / 17.7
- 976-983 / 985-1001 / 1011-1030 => 0.007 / 18.2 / 17.6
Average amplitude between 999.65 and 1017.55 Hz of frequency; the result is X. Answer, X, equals 18.3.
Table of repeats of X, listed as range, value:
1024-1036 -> 14.9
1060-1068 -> 17.4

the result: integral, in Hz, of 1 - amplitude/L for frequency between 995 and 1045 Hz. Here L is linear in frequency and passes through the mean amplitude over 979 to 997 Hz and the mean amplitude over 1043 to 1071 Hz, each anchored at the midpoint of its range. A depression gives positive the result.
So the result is 3.0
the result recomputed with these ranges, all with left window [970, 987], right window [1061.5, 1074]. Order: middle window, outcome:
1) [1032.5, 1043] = 2.5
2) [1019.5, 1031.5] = 0.8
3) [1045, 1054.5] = 0.2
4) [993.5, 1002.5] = 0.0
